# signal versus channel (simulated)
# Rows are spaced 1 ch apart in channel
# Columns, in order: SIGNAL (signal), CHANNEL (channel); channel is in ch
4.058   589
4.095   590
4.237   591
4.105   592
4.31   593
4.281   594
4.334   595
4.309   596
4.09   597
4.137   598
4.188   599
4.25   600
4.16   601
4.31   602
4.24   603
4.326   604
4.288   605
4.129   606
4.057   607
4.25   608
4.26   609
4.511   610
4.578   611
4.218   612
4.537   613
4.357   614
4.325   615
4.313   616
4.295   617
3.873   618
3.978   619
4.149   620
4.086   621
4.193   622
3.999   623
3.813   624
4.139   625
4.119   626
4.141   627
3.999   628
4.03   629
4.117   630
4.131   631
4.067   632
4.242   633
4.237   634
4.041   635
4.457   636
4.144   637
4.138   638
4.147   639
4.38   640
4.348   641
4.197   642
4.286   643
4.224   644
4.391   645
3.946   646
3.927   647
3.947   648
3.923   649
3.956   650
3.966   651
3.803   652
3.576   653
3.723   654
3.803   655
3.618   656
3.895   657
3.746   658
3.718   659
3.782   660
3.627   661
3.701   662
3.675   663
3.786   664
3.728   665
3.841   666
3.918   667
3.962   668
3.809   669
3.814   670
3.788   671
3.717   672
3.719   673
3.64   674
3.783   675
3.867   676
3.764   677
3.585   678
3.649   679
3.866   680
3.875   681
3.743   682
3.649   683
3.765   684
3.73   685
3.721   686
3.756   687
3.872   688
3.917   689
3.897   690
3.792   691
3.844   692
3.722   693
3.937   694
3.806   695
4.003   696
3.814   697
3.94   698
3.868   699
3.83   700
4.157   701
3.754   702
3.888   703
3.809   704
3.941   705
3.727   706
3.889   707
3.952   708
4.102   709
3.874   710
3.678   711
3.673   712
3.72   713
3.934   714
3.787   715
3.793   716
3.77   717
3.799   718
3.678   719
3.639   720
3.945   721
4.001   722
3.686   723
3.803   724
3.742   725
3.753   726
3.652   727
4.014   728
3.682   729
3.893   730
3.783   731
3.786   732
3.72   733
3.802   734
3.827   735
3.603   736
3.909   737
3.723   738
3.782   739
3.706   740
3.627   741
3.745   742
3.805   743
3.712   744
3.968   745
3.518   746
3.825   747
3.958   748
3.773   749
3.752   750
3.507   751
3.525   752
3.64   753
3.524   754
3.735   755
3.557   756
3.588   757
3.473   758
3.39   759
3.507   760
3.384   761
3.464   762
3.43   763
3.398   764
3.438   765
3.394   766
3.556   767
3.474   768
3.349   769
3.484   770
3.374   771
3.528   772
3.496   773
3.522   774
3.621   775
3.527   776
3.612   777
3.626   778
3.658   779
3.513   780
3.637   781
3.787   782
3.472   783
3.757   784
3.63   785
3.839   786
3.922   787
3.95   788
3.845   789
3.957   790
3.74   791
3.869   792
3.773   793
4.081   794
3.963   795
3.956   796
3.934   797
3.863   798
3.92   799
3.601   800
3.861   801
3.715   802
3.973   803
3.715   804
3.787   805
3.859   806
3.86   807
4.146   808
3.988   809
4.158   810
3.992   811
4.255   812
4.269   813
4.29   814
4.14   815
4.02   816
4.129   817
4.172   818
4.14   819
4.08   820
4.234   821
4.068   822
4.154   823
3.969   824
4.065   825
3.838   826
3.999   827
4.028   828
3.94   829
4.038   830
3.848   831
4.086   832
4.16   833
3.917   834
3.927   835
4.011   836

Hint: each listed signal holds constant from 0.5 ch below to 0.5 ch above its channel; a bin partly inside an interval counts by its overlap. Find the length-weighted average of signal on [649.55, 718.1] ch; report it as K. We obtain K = 3.81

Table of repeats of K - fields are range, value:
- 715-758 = 3.74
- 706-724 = 3.82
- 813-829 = 4.09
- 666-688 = 3.77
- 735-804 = 3.67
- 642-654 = 3.99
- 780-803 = 3.82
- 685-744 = 3.81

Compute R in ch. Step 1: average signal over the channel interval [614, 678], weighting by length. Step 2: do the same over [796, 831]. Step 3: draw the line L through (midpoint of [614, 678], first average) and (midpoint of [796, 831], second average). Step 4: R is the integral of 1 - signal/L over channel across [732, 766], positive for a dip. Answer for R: 3.0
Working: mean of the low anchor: 3.98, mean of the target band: 3.64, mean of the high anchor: 4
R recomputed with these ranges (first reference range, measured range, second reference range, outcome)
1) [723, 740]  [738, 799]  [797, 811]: 2.7 ch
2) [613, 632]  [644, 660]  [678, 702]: 0.5 ch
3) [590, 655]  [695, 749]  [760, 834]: 2.1 ch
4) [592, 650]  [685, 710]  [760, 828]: 0.9 ch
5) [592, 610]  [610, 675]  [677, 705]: 0.5 ch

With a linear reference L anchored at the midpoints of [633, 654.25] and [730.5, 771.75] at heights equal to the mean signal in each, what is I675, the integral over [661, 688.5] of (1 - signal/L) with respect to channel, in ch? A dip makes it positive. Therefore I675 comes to 1.32 ch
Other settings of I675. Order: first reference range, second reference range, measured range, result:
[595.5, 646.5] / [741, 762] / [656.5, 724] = 1.6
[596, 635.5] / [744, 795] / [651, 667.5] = 1.1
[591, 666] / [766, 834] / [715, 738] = 1.0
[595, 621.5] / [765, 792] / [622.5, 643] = 0.0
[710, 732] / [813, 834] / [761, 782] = 2.2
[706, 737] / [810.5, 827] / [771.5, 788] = 1.4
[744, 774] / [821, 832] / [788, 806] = -0.2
